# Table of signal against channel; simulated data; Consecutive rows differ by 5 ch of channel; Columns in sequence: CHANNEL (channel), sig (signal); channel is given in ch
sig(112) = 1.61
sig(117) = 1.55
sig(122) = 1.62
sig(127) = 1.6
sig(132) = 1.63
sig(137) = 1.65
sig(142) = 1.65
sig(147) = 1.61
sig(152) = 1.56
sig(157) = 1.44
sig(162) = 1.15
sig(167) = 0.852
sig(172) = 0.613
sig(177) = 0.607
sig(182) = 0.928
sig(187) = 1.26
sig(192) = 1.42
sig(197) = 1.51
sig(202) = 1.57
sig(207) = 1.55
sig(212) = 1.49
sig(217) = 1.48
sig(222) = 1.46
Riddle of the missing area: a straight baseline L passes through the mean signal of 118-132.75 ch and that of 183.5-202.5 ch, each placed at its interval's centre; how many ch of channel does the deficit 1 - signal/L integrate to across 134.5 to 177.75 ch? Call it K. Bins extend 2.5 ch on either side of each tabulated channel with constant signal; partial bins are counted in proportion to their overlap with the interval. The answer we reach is 7.4 ch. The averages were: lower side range 1.61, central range 1.26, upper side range 1.4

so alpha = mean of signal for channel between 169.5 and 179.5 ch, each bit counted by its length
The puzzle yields 0.61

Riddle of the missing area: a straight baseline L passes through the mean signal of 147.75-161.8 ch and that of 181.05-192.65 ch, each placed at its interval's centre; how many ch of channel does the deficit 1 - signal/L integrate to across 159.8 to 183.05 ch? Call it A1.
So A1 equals 8.9 ch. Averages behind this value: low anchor 1.46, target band 0.82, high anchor 1.2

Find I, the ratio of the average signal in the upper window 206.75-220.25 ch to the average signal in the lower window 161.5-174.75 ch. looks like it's 1.82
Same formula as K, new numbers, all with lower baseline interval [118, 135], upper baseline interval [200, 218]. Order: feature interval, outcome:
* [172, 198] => 7.98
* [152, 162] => 1.15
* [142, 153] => -0.09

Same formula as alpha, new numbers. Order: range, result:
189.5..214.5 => 1.51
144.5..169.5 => 1.32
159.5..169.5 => 1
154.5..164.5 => 1.29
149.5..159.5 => 1.5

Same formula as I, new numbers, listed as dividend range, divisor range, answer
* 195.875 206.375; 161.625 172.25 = 1.78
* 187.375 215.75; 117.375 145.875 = 0.92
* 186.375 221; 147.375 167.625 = 1.12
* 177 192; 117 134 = 0.66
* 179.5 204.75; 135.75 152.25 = 0.83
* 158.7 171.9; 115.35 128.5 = 0.60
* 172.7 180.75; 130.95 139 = 0.40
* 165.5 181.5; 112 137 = 0.44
